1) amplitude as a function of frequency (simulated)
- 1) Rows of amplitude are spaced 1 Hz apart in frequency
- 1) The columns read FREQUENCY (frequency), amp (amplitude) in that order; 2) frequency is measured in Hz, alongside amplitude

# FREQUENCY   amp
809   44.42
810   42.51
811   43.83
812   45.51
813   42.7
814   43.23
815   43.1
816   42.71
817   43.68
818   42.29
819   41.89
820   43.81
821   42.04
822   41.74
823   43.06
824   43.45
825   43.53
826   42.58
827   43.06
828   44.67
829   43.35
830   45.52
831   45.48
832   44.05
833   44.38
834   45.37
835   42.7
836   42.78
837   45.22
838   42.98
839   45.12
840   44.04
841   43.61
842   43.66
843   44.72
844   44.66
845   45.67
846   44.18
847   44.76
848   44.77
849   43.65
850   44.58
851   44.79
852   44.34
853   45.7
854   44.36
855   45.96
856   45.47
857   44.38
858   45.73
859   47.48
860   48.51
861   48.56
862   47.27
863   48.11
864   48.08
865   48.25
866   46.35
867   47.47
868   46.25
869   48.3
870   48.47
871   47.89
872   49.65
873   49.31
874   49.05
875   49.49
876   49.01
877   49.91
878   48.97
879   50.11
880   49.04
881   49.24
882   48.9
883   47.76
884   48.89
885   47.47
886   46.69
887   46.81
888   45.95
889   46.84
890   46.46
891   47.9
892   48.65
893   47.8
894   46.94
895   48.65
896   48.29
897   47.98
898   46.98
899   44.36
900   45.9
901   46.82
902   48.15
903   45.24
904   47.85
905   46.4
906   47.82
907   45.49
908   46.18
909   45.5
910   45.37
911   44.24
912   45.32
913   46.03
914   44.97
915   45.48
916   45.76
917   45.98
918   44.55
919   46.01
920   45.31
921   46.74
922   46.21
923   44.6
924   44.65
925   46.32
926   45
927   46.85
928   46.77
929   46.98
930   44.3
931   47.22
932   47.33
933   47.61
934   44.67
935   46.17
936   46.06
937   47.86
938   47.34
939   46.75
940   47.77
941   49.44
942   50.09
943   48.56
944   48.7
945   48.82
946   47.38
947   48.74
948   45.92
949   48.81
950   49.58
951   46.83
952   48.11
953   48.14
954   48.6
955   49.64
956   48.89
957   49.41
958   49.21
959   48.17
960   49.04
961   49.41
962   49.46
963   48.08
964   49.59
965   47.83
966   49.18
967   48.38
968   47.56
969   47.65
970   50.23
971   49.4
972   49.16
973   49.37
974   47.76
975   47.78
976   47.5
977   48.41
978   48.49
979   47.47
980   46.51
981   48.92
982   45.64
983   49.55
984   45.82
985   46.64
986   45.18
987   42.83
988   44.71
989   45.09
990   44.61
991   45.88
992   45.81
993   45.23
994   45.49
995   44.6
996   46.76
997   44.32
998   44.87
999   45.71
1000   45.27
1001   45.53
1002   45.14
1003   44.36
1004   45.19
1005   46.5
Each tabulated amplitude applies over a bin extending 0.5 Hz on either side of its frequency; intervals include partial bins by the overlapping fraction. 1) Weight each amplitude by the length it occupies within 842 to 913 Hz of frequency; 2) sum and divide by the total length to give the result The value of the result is 46.9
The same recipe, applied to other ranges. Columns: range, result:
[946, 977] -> 48.6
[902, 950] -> 46.6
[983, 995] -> 45.4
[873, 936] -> 46.9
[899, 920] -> 45.9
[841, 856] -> 44.7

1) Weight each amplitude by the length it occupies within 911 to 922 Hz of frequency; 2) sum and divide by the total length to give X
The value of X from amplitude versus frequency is 45.6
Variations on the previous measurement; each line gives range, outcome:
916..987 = 47.6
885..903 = 47.1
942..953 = 48.2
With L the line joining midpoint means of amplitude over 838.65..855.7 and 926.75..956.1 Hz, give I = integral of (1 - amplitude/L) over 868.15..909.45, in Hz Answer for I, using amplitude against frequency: -1.6 Hz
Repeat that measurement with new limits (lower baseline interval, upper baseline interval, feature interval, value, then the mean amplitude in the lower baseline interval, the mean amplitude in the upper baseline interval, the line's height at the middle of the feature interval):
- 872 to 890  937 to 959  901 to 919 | 0.9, 48.4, 48.4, 48.4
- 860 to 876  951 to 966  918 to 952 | 1.1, 48.2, 48.8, 48.6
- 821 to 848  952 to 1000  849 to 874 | -1.2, 44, 47.4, 44.6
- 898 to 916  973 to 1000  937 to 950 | -0.6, 46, 46.3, 46.1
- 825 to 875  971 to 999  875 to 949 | -1.6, 45.6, 46.5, 46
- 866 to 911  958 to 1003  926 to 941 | 0.2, 47.6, 47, 47.3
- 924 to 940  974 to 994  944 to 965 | -1.0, 46.5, 46.4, 46.5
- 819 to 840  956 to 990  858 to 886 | -2.1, 43.7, 47.8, 44.9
